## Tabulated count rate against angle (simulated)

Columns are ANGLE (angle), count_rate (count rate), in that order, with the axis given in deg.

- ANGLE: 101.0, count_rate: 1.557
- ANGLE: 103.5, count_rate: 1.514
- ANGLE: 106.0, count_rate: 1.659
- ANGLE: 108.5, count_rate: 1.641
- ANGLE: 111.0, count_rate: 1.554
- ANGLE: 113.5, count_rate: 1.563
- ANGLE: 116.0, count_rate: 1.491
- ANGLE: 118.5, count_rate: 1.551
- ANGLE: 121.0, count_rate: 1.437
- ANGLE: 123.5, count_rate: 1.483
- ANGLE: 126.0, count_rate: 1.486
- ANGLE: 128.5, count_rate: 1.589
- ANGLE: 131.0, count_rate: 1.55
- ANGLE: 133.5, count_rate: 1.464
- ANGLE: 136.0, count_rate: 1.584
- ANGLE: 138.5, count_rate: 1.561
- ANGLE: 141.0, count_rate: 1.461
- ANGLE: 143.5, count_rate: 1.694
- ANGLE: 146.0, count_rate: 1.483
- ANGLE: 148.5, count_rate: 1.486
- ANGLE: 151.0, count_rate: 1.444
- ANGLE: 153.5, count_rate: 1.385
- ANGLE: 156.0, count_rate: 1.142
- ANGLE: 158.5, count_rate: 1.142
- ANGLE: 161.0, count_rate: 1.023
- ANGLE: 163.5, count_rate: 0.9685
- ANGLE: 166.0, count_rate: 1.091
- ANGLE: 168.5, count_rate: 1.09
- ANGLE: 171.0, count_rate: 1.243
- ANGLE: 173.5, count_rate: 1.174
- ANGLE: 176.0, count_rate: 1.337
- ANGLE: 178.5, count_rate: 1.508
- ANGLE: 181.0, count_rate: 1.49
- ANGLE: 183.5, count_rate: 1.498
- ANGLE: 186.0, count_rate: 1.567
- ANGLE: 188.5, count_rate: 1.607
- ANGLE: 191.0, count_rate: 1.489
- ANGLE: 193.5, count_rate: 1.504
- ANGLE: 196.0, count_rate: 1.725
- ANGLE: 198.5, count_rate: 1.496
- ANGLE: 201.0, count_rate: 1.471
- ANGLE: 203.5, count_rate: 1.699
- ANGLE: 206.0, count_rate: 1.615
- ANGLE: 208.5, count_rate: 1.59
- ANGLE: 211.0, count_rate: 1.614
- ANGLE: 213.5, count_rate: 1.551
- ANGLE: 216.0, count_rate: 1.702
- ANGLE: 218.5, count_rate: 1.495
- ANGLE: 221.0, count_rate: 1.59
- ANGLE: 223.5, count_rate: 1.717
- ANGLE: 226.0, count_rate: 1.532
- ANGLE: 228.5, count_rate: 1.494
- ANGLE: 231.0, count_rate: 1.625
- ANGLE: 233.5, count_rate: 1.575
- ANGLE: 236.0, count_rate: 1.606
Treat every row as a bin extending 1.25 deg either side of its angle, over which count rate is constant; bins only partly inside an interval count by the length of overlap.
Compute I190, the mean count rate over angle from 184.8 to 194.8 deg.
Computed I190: 1.54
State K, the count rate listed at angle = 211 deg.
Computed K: 1.614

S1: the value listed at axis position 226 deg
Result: 1.532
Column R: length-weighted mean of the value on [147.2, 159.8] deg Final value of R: 1.32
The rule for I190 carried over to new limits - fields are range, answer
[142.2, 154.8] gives 1.5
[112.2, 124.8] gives 1.51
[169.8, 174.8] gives 1.21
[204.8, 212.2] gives 1.61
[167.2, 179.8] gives 1.27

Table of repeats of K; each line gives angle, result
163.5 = 0.9685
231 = 1.625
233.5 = 1.575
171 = 1.243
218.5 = 1.495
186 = 1.567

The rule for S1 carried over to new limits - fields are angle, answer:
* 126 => 1.486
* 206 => 1.615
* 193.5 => 1.504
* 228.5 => 1.494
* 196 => 1.725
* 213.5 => 1.551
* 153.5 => 1.385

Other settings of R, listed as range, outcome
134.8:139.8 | 1.57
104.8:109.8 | 1.65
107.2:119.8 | 1.56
